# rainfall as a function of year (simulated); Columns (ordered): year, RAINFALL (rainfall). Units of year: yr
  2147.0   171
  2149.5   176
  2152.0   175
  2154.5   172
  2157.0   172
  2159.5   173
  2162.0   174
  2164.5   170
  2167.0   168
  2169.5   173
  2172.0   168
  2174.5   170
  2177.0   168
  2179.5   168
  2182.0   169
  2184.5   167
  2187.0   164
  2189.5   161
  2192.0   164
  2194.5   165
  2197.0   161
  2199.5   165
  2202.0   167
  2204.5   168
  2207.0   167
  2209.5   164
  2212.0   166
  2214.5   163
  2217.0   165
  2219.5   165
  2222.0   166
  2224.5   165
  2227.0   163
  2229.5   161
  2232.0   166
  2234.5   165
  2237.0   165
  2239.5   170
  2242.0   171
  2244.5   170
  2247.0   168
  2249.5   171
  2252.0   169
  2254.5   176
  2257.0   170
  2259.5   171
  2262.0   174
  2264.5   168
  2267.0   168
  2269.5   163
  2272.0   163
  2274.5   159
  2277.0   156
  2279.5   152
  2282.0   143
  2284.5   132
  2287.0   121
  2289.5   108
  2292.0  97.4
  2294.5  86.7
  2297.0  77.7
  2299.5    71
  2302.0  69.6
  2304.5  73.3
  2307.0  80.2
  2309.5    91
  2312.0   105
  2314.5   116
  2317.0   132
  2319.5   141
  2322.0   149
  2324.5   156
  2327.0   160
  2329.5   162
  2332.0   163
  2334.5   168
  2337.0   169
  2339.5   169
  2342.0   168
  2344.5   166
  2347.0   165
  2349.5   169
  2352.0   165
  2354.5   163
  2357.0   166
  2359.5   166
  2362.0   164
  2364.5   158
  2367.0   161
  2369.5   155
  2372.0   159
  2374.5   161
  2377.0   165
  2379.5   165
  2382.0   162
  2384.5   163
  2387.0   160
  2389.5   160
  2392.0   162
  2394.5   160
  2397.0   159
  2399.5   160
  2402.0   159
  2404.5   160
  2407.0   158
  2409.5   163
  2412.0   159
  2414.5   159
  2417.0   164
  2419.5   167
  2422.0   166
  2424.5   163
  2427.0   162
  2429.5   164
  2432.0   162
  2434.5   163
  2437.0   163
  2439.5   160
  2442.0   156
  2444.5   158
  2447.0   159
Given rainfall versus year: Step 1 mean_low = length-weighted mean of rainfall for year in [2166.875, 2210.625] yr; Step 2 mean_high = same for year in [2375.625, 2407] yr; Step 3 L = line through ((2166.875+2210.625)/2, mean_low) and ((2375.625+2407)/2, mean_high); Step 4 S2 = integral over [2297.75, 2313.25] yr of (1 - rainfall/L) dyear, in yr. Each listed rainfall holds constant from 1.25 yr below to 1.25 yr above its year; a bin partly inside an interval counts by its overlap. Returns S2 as 7.8 yr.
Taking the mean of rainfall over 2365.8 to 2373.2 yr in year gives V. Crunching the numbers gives 158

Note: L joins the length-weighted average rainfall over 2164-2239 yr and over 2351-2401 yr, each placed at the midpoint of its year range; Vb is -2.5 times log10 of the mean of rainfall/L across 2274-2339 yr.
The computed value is 0.29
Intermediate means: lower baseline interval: 166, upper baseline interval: 162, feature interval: 125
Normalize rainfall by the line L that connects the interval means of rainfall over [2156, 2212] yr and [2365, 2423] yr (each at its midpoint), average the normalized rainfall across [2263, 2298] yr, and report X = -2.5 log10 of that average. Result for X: 0.207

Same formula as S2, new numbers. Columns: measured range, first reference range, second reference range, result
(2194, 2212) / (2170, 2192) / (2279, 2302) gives -1.2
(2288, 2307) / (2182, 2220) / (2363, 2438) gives 9.3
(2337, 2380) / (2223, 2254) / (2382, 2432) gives -0.2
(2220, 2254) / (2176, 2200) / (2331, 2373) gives -0.4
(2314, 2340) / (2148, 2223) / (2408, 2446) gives 1.7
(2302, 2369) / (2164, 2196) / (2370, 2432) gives 6.8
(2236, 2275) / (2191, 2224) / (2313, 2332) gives -2.9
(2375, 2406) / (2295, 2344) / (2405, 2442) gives -2.1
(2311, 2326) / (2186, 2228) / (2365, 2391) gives 2.6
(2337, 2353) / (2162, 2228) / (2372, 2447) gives -0.4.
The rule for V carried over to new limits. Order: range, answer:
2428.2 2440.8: 162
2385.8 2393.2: 161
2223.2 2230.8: 163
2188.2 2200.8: 163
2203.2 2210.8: 166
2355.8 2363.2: 165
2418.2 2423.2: 166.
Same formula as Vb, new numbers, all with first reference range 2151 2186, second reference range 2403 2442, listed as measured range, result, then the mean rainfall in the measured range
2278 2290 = 0.24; 133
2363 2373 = 0.04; 158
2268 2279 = 0.05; 160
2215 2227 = 0.02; 165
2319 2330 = 0.08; 154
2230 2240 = 0.02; 166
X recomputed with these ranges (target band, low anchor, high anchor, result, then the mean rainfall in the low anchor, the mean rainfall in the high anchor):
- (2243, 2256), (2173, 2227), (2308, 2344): -0.08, 166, 146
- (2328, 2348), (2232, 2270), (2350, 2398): -0.01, 169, 162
